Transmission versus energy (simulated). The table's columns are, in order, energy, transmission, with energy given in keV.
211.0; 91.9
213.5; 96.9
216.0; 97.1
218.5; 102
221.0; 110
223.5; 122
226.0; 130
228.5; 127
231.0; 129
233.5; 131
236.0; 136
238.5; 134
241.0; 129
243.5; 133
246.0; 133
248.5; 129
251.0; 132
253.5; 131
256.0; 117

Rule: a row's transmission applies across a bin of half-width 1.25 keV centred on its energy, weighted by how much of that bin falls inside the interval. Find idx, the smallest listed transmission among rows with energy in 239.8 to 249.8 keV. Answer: 129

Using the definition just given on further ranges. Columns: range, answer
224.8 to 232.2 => 127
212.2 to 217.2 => 96.9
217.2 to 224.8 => 102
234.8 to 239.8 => 134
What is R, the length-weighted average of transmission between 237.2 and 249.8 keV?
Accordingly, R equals 132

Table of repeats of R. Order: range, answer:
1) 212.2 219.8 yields 98.7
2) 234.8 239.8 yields 135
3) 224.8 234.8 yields 129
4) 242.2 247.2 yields 133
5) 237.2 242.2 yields 132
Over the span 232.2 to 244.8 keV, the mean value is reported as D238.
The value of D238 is 133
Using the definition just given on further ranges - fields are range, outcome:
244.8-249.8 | 131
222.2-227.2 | 126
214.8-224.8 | 108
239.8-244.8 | 131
